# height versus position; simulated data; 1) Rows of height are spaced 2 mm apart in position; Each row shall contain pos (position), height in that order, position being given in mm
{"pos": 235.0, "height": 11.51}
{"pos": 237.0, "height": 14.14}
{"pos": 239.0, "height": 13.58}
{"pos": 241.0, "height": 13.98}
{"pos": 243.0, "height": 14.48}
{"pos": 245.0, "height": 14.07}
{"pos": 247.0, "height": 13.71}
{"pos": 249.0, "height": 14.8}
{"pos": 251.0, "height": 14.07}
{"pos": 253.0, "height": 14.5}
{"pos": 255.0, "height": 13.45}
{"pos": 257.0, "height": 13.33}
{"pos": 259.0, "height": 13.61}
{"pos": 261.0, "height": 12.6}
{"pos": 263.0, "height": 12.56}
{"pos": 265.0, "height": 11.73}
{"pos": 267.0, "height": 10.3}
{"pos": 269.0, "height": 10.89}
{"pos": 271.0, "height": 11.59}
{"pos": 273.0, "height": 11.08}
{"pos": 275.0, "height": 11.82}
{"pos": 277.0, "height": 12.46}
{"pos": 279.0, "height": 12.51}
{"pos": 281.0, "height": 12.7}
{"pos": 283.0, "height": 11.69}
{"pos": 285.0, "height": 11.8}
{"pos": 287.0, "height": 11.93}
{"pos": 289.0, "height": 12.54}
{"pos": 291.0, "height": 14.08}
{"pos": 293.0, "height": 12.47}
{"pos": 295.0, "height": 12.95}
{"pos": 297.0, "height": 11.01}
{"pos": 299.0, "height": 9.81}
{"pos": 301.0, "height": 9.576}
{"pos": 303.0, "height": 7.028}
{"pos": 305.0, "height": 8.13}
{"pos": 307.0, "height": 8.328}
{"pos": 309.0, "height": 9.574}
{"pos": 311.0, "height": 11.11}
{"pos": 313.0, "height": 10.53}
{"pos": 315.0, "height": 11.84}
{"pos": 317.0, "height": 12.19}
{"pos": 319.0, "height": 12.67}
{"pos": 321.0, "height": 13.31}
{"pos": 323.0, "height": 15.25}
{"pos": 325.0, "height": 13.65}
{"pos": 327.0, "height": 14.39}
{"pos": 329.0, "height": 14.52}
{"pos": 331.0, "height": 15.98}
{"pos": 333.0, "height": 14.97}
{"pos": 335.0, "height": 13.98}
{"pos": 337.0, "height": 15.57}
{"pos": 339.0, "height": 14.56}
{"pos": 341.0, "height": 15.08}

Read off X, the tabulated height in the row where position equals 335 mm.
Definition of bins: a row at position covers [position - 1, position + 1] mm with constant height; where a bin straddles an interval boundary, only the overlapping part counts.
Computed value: 13.98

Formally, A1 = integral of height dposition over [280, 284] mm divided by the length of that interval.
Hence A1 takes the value 12.2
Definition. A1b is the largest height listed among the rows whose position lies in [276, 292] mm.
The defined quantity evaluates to 14.08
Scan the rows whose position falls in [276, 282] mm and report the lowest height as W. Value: 12.46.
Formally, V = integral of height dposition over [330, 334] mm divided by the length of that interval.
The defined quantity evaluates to 15.5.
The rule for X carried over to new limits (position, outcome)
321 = 13.31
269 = 10.89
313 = 10.53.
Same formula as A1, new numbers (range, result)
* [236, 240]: 13.9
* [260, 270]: 11.6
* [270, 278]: 11.7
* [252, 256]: 14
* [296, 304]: 9.36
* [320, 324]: 14.3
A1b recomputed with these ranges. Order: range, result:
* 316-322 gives 13.31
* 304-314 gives 11.11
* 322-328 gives 15.25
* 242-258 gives 14.8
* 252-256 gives 14.5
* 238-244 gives 14.48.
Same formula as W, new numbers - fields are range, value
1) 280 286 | 11.69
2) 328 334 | 14.52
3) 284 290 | 11.8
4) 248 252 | 14.07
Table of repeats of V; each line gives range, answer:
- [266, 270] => 10.6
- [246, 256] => 14.1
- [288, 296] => 13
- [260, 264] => 12.6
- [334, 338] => 14.8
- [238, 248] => 14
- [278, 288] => 12.1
